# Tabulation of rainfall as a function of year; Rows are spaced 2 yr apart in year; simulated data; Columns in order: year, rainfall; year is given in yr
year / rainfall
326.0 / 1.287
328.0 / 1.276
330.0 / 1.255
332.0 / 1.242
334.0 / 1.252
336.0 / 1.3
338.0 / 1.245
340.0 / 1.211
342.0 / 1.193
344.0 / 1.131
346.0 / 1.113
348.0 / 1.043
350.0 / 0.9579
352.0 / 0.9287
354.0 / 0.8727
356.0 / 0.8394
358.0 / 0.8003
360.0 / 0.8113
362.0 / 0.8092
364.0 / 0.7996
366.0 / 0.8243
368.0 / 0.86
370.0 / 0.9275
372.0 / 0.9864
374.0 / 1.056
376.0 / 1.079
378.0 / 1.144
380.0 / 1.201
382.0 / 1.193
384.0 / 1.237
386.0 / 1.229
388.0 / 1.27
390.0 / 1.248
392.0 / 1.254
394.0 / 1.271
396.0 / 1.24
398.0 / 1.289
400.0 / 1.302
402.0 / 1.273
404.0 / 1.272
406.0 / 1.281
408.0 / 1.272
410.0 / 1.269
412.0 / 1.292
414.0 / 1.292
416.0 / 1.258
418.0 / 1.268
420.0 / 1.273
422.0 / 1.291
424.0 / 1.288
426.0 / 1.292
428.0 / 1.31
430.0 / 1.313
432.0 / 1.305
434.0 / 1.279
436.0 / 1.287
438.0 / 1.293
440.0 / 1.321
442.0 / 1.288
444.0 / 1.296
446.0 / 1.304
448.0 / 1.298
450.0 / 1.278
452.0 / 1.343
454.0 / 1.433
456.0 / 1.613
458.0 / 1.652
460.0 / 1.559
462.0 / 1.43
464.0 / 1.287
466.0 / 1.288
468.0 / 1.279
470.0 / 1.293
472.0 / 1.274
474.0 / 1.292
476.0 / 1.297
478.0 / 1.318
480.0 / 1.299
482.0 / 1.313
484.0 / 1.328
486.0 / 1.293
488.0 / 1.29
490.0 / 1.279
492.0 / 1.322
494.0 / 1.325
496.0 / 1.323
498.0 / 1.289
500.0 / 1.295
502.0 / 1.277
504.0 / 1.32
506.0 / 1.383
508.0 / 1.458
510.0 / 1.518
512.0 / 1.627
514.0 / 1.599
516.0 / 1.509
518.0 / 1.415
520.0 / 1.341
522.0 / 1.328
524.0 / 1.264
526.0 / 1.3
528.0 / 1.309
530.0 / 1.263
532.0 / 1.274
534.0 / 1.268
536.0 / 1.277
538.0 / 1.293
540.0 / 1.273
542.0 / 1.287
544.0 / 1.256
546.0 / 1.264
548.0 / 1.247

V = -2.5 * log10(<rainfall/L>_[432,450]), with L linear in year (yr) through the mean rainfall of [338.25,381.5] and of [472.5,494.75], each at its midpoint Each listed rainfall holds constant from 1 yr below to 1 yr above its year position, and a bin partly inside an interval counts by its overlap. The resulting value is -0.09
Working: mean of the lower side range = 0.987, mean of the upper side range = 1.3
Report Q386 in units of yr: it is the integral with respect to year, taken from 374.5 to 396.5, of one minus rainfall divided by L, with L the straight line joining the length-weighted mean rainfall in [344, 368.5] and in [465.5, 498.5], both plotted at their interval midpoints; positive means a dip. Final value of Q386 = -4.84 yr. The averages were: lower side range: 0.899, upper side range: 1.3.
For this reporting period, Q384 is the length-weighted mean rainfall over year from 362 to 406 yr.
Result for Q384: 1.14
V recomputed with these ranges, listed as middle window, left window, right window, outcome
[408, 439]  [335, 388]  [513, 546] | -0.13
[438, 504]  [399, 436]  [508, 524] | 0.04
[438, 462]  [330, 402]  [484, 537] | -0.12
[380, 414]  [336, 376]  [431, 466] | -0.10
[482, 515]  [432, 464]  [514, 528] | 0.00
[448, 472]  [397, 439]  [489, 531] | -0.06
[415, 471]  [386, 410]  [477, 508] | -0.04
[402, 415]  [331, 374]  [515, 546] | -0.16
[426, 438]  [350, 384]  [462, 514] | -0.12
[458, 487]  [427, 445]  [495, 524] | 0.01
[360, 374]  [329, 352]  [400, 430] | 0.35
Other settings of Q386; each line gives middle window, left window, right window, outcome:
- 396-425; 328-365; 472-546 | -2.9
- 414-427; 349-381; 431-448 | -0.8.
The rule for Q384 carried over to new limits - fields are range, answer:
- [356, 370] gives 0.827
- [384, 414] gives 1.27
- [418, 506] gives 1.33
